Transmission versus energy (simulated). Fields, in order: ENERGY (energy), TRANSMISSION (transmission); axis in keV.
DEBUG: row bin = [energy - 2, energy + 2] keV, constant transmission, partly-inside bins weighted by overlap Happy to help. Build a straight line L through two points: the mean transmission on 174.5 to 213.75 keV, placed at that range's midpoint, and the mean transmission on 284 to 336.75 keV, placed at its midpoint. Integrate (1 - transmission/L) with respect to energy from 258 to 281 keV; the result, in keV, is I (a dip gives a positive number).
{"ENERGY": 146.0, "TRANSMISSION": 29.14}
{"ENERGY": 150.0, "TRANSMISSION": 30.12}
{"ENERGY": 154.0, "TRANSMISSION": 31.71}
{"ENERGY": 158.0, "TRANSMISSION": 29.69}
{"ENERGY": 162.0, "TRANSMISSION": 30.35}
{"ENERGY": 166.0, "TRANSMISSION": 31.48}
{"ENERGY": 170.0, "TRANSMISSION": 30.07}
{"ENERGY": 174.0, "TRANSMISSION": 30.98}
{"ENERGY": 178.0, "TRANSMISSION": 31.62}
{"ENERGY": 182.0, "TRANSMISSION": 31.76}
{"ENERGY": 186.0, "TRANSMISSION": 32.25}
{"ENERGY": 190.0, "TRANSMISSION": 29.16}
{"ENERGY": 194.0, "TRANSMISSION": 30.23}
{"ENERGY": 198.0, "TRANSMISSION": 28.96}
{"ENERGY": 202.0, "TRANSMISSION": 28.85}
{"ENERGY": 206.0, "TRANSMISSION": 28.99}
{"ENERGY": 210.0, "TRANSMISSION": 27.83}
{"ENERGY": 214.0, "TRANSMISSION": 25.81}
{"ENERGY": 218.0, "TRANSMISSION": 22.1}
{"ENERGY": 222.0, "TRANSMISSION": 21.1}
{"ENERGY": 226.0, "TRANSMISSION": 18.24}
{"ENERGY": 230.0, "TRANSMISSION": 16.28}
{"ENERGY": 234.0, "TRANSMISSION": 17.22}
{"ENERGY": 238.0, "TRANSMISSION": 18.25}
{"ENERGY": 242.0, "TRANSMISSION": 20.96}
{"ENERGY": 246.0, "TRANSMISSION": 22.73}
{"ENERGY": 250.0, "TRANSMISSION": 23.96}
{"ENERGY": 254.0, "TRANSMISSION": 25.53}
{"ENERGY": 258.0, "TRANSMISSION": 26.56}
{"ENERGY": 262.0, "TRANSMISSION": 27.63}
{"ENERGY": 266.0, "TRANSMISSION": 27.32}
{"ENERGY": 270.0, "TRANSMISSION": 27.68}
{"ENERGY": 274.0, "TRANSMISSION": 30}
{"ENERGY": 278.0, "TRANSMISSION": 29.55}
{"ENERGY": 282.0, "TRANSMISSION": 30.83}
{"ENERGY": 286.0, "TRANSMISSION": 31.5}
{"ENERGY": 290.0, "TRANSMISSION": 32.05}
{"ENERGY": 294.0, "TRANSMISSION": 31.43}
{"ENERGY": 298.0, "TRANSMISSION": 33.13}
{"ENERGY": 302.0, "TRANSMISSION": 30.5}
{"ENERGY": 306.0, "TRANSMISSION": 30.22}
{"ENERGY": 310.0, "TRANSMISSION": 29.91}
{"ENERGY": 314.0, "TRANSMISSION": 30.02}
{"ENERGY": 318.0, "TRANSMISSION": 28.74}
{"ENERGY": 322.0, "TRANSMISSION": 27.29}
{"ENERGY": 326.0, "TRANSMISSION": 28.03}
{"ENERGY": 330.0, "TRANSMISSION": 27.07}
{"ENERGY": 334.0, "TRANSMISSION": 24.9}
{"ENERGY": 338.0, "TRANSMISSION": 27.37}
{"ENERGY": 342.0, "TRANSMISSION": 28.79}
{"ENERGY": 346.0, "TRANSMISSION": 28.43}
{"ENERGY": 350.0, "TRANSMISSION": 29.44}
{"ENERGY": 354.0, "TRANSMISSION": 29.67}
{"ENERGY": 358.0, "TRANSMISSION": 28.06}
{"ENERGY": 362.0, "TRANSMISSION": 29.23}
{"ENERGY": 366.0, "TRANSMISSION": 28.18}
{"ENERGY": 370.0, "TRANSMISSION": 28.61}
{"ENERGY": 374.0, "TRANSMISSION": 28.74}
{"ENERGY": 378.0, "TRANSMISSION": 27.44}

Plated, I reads 1.0 keV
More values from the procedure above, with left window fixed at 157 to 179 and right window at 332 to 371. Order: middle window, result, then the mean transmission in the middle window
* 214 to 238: 8.4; 19.5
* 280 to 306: -2.2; 31.5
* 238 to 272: 5.4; 24.9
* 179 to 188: -0.4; 32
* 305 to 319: -0.5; 29.8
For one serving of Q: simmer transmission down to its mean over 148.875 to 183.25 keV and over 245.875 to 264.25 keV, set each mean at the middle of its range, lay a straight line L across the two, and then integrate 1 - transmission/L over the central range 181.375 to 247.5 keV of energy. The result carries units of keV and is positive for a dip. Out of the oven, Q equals 8.3 keV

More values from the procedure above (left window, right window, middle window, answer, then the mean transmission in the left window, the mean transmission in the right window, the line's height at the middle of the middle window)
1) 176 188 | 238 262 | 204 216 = 0.4 keV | 31.9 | 23.8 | 28.5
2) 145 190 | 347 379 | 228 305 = 8.2 keV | 30.8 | 28.7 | 29.7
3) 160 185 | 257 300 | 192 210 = 1.0 keV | 31.1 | 29.9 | 30.8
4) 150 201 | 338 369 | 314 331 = 0.6 keV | 30.6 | 28.7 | 29.1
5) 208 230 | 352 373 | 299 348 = -2.8 keV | 22.4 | 28.7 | 27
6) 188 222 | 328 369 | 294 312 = -2.0 keV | 27.4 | 28.1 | 27.9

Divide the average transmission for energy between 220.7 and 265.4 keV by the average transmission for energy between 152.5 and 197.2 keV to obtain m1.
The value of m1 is 0.7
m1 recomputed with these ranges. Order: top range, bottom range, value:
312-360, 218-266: 1.28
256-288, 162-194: 0.93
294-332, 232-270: 1.25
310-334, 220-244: 1.50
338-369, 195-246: 1.25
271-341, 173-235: 1.12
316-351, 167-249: 1.08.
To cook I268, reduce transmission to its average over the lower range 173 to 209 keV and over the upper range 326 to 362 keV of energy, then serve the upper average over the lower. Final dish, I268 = 0.93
